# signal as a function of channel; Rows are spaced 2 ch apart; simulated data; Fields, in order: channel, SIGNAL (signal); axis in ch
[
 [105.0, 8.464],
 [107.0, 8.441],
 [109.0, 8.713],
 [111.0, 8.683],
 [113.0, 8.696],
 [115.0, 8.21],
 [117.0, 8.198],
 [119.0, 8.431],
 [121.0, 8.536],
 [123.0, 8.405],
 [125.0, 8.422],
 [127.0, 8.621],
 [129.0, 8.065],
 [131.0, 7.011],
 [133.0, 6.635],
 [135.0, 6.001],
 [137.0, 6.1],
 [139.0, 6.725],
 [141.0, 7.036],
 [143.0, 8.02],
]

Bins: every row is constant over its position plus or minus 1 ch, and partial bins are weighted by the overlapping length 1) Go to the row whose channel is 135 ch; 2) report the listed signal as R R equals 6.001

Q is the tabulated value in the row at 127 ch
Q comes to 8.621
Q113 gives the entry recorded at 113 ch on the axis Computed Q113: 8.696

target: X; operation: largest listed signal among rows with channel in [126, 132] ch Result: 8.621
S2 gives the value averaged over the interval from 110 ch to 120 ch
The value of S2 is 8.44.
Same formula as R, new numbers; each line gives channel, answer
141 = 7.036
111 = 8.683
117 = 8.198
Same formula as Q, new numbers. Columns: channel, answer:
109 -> 8.713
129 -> 8.065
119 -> 8.431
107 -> 8.441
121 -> 8.536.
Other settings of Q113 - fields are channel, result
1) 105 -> 8.464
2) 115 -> 8.21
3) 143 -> 8.02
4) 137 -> 6.1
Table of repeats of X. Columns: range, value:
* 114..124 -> 8.536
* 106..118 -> 8.713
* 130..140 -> 7.011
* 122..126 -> 8.422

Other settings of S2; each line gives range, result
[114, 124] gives 8.36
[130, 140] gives 6.49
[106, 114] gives 8.63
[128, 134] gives 7.24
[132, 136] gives 6.32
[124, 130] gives 8.37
